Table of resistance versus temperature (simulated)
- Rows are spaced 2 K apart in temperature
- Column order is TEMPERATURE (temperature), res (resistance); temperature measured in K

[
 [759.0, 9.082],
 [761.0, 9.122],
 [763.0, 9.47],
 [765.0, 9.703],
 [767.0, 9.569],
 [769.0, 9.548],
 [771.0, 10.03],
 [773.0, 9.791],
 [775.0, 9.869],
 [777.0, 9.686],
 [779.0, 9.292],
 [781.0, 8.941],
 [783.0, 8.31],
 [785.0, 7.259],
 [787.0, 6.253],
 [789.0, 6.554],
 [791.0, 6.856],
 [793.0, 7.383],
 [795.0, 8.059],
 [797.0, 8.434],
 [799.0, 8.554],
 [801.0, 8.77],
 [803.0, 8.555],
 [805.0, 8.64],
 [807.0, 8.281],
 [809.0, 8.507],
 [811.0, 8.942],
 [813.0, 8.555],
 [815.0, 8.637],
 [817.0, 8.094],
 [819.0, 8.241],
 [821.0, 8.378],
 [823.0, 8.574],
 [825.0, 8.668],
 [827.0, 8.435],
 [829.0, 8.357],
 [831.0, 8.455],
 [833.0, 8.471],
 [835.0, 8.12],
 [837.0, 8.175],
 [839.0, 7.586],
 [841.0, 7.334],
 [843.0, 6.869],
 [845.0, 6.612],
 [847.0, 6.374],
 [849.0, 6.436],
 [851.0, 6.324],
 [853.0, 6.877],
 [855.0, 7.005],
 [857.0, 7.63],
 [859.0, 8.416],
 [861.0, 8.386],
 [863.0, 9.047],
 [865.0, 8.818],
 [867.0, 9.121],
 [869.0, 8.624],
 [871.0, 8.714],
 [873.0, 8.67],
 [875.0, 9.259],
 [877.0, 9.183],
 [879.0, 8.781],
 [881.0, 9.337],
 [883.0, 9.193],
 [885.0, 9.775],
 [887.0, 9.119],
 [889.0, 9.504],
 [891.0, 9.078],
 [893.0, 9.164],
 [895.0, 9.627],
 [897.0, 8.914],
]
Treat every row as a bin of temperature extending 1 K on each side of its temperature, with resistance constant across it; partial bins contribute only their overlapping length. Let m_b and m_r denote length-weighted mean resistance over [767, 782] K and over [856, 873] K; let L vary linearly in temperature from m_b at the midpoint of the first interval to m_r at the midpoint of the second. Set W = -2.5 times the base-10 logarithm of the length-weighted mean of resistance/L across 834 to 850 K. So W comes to 0.23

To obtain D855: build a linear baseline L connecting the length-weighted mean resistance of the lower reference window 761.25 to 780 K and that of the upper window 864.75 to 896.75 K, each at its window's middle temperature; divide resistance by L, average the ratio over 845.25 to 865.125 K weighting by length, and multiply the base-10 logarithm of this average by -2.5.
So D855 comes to 0.24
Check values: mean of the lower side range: 9.64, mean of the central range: 7.44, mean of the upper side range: 9.13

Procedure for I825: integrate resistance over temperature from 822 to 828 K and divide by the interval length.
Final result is 8.56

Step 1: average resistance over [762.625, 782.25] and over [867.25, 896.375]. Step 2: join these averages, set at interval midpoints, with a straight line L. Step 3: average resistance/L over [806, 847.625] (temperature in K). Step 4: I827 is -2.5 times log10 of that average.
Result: 0.16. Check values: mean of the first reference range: 9.58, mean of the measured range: 8.09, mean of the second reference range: 9.14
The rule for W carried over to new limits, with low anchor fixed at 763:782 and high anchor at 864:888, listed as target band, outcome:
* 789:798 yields 0.247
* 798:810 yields 0.106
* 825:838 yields 0.114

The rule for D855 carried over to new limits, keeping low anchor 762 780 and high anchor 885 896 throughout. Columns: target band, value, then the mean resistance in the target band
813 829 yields 0.13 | 8.44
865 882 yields 0.05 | 8.95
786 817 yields 0.19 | 8.07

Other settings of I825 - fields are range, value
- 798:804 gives 8.63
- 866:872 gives 8.82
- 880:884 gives 9.27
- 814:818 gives 8.37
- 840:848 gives 6.8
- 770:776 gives 9.9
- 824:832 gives 8.48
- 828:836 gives 8.35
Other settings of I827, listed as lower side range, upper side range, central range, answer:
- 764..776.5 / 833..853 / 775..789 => 0.13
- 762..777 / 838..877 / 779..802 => 0.18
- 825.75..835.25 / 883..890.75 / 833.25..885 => 0.11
